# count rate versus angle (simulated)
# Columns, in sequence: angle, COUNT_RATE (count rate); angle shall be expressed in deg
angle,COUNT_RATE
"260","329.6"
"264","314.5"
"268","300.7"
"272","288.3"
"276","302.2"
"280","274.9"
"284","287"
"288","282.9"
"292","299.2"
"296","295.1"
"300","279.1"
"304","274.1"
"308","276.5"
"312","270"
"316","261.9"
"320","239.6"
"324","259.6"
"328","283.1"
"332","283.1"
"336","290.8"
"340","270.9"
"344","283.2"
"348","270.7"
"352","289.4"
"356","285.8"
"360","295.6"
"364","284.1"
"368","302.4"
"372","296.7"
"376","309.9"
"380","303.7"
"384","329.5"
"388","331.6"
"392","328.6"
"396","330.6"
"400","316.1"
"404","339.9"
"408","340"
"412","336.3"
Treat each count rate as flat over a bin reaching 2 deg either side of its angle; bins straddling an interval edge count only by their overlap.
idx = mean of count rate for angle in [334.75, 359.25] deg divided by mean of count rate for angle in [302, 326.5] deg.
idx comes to 1.1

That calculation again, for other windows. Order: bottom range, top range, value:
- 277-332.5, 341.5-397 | 1.09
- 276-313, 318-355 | 0.97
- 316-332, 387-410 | 1.26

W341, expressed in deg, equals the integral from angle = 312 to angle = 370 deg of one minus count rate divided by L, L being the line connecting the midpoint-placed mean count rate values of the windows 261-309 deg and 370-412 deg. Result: 5.60 deg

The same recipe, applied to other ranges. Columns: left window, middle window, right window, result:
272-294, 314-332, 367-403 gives 2.2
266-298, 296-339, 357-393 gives 3.6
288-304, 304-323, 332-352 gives 1.5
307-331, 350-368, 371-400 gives 0.5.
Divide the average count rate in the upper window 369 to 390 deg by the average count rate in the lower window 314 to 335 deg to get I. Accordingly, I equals 1.18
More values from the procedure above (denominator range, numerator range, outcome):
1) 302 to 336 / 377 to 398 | 1.20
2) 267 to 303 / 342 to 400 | 1.05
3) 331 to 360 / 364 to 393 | 1.10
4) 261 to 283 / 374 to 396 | 1.08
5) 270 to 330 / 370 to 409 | 1.16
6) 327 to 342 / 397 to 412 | 1.18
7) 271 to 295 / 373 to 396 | 1.11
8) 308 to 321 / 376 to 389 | 1.22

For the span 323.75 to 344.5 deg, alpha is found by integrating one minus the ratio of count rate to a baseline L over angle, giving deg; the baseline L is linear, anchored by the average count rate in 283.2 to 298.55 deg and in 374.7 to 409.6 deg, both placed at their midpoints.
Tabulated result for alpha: 1.77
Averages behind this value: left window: 291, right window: 326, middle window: 280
